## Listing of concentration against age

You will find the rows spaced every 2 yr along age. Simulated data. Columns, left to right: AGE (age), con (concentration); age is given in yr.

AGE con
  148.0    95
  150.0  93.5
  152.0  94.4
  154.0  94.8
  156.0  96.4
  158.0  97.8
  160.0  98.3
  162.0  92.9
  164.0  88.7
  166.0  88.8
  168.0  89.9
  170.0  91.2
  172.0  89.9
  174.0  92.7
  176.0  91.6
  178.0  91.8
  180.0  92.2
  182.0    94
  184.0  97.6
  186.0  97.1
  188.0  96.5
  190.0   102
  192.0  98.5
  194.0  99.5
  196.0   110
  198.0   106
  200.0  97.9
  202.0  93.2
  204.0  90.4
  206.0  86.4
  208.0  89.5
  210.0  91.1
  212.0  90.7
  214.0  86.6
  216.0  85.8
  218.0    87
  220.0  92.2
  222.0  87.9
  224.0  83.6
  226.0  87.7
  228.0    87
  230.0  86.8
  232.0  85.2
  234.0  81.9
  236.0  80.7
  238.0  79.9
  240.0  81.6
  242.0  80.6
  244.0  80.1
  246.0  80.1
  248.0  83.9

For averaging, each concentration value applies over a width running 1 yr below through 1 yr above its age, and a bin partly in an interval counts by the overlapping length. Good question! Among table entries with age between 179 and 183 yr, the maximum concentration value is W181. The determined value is 94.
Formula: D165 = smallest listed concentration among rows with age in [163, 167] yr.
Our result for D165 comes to 88.7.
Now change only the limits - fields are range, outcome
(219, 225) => 83.6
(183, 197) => 96.5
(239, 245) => 80.1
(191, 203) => 93.2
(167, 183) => 89.9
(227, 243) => 79.9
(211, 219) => 85.8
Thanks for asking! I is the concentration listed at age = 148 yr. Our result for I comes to 95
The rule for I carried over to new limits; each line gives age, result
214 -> 86.6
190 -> 102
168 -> 89.9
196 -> 110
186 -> 97.1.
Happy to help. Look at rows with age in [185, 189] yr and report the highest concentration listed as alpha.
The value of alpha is 97.1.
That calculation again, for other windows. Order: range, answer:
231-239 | 85.2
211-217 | 90.7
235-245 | 81.6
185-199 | 110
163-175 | 92.7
